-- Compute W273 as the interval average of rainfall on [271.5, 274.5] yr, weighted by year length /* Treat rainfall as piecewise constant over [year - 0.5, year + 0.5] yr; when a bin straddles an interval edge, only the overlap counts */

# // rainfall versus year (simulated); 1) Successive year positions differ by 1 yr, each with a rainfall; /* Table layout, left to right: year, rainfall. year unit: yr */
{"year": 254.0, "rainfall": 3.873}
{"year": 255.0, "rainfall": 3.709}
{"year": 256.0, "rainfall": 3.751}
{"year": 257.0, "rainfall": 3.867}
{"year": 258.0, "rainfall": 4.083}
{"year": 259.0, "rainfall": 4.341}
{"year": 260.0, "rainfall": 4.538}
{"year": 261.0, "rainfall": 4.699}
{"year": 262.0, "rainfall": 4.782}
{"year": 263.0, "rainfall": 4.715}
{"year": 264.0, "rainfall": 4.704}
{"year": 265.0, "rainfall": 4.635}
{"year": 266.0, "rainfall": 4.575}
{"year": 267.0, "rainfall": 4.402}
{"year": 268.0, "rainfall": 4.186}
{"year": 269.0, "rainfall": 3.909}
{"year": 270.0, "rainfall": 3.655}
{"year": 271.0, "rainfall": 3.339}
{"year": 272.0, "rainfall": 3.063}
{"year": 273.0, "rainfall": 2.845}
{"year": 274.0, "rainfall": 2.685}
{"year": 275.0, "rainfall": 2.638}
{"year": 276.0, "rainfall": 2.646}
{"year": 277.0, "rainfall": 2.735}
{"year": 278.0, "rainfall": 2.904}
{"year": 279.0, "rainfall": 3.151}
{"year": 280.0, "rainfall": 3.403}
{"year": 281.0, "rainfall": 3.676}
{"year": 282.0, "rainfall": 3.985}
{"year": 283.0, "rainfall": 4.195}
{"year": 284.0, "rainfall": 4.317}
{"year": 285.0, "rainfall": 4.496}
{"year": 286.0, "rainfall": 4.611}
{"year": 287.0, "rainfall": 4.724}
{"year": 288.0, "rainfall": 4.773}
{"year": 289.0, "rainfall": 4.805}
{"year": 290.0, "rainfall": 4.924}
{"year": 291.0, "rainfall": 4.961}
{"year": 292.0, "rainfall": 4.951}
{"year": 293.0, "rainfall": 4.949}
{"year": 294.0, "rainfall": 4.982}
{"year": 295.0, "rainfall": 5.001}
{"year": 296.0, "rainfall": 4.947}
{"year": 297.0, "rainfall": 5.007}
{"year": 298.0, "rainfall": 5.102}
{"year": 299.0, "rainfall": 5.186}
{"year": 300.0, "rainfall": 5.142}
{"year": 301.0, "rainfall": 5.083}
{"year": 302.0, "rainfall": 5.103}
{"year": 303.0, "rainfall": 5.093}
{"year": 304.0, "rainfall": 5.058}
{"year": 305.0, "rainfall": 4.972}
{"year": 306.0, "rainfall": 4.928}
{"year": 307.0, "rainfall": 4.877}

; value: 2.86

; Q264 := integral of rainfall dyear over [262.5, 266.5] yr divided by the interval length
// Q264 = 4.66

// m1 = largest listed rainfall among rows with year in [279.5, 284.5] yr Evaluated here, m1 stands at 4.317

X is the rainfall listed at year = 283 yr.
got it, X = 4.195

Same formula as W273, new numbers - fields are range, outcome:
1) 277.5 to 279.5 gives 3.03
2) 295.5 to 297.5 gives 4.98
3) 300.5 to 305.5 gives 5.06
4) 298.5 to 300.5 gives 5.16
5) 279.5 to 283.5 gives 3.81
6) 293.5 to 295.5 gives 4.99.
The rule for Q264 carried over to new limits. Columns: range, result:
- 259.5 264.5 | 4.69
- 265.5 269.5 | 4.27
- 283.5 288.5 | 4.58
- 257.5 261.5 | 4.42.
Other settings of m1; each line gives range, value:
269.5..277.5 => 3.655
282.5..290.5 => 4.924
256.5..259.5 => 4.341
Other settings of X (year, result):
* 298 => 5.102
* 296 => 4.947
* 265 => 4.635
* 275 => 2.638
